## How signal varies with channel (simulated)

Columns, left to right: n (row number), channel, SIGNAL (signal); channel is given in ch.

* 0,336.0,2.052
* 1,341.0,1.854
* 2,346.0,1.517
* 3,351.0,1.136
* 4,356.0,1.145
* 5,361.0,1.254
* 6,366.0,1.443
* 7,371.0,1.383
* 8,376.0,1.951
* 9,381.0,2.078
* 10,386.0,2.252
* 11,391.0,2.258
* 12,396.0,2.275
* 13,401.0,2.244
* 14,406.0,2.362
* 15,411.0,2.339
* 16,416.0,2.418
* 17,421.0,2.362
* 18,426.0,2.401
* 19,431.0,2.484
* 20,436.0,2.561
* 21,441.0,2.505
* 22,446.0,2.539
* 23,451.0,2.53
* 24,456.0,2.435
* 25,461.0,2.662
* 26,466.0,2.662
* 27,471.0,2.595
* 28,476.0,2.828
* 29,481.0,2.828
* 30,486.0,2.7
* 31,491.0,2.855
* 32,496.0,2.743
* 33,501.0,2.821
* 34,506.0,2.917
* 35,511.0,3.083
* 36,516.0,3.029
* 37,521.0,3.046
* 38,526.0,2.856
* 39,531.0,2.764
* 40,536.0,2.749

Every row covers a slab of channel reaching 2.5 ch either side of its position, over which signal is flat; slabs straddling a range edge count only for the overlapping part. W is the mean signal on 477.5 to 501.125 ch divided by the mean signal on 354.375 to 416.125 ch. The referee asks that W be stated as 1.43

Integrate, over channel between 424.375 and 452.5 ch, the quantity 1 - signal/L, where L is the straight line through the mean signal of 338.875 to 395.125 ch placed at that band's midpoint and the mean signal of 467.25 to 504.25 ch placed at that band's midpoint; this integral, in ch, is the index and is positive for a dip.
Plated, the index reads -2.1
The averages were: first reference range 1.68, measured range 2.51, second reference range 2.77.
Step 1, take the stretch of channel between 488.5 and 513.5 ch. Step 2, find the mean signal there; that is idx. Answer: 2.88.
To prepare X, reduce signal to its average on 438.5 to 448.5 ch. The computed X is 2.52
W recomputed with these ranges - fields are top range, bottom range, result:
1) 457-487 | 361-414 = 1.33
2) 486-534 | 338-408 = 1.61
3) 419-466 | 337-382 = 1.64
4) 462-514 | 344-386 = 1.83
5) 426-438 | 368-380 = 1.46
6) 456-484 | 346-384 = 1.80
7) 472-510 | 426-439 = 1.13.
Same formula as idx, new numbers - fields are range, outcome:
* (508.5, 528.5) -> 3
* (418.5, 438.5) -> 2.45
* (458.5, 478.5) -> 2.69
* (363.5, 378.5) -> 1.59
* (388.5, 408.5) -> 2.28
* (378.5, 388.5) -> 2.17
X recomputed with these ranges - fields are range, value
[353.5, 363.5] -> 1.2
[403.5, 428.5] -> 2.38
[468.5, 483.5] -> 2.75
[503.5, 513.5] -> 3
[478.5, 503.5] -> 2.79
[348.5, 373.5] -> 1.27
